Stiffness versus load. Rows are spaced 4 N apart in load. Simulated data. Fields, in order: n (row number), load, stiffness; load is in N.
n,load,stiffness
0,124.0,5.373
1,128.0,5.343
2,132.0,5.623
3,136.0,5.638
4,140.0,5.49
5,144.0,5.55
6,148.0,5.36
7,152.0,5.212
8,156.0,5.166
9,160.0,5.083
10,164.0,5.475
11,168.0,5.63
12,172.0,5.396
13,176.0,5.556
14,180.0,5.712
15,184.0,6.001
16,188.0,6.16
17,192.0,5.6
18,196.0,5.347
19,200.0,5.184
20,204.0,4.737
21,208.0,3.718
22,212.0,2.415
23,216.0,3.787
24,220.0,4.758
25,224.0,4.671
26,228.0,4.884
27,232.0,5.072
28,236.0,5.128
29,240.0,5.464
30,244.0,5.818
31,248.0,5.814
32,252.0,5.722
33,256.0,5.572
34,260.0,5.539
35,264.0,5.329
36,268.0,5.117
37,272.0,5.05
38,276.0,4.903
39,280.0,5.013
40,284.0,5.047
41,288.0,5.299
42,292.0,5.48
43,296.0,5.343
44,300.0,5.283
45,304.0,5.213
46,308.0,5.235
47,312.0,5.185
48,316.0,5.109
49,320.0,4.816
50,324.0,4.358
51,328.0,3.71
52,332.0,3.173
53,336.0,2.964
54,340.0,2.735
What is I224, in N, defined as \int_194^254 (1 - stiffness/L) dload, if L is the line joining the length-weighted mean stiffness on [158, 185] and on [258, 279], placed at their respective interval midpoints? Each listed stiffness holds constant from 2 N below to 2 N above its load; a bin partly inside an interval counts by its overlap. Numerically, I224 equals 5.6 N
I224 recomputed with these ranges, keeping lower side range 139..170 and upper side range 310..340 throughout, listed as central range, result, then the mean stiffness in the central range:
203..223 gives 4.3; 3.88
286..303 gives -4.0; 5.34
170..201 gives -3.0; 5.63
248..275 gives -4.9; 5.4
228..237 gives -0.5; 5.05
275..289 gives -2.1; 5.06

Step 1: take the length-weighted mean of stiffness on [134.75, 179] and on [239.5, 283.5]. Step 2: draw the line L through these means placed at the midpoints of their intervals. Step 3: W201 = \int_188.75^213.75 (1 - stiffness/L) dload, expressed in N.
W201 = 3.7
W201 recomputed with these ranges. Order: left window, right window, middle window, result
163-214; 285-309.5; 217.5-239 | 1.2 N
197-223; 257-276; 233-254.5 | -3.4 N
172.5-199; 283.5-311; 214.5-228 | 2.6 N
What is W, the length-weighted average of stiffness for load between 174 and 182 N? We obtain 5.63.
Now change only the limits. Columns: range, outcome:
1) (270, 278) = 4.98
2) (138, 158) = 5.36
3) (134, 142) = 5.56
